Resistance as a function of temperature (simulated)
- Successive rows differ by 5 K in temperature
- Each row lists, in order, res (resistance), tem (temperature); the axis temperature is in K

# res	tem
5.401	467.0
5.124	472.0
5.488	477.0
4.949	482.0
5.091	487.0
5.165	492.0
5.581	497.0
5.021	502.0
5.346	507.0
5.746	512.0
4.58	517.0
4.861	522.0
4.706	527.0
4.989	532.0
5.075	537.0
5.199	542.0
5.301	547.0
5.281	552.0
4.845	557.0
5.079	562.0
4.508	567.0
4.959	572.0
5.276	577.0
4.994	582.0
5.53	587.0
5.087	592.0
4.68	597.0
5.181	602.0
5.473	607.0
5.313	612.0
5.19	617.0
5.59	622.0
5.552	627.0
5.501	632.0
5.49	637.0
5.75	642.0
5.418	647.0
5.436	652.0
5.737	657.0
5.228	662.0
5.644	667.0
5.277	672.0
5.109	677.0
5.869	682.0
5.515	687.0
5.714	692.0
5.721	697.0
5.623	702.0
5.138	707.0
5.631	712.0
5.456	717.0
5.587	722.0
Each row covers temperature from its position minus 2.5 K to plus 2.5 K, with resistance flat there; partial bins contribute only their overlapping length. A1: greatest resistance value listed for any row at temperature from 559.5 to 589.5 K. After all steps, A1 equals 5.53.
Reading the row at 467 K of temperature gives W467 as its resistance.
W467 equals 5.401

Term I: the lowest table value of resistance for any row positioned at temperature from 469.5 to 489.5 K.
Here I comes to 4.949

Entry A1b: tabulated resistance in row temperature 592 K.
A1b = 5.087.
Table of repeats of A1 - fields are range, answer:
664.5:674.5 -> 5.644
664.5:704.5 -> 5.869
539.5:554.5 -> 5.301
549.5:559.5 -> 5.281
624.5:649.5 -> 5.75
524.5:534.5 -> 4.989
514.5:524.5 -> 4.861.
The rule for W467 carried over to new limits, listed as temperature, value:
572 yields 4.959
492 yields 5.165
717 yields 5.456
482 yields 4.949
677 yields 5.109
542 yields 5.199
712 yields 5.631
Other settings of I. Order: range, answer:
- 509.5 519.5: 4.58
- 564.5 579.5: 4.508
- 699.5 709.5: 5.138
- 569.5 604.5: 4.68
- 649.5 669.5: 5.228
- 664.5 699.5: 5.109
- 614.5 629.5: 5.19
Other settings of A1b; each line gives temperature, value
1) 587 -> 5.53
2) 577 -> 5.276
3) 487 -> 5.091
